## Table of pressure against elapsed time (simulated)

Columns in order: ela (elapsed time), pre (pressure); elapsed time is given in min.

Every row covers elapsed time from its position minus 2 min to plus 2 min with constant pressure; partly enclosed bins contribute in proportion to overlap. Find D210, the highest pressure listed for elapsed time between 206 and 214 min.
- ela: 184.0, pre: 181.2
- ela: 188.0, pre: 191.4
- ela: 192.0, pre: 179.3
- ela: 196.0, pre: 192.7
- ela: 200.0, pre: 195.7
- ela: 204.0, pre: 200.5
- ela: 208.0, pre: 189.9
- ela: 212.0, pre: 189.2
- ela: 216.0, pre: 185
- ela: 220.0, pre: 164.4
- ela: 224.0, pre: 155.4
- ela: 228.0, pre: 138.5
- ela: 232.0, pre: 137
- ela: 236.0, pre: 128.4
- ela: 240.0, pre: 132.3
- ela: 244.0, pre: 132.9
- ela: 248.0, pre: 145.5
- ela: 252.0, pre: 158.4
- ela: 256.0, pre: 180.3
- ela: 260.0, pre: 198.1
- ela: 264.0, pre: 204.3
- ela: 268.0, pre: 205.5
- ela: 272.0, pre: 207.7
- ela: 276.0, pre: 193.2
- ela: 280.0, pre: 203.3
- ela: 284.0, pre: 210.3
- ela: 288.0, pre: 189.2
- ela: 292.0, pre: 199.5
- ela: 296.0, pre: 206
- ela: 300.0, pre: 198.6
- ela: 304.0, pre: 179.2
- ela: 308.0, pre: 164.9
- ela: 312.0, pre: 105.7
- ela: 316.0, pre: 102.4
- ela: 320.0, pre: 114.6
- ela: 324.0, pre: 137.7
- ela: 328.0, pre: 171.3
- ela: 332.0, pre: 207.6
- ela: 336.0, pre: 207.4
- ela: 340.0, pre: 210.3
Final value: 189.9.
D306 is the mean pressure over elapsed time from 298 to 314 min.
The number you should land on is 162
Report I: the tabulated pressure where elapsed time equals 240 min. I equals 132.3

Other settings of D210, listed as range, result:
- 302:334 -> 207.6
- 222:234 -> 155.4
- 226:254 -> 158.4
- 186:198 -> 192.7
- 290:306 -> 206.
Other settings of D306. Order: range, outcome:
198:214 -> 194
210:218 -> 187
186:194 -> 185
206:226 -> 177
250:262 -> 179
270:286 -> 204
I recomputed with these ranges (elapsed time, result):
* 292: 199.5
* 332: 207.6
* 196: 192.7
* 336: 207.4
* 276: 193.2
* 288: 189.2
